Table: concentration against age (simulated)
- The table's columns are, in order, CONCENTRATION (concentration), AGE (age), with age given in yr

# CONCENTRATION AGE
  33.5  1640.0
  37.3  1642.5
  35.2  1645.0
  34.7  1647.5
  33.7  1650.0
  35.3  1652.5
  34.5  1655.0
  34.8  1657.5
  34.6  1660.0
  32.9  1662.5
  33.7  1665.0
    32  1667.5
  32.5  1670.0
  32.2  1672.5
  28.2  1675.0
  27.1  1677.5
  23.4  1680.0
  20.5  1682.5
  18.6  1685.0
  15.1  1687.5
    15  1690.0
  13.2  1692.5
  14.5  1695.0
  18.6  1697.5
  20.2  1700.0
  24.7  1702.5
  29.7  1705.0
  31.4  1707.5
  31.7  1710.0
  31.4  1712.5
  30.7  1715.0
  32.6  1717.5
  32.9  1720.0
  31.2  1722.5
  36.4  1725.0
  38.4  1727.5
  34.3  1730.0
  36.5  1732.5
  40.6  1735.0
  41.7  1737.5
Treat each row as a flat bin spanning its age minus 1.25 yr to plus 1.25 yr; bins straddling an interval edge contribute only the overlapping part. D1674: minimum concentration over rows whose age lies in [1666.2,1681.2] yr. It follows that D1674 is 23.4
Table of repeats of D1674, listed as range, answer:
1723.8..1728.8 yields 36.4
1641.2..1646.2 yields 35.2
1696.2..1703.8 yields 18.6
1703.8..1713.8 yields 29.7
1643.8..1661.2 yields 33.7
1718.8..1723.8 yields 31.2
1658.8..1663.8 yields 32.9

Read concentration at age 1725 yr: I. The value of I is 36.4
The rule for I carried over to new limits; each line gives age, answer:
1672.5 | 32.2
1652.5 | 35.3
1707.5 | 31.4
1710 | 31.7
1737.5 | 41.7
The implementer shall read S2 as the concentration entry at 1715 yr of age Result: 30.7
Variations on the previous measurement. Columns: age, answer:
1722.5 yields 31.2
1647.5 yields 34.7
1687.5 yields 15.1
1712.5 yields 31.4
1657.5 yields 34.8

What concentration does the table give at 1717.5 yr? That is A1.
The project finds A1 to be 32.6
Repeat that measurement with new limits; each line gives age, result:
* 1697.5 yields 18.6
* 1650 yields 33.7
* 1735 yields 40.6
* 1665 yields 33.7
